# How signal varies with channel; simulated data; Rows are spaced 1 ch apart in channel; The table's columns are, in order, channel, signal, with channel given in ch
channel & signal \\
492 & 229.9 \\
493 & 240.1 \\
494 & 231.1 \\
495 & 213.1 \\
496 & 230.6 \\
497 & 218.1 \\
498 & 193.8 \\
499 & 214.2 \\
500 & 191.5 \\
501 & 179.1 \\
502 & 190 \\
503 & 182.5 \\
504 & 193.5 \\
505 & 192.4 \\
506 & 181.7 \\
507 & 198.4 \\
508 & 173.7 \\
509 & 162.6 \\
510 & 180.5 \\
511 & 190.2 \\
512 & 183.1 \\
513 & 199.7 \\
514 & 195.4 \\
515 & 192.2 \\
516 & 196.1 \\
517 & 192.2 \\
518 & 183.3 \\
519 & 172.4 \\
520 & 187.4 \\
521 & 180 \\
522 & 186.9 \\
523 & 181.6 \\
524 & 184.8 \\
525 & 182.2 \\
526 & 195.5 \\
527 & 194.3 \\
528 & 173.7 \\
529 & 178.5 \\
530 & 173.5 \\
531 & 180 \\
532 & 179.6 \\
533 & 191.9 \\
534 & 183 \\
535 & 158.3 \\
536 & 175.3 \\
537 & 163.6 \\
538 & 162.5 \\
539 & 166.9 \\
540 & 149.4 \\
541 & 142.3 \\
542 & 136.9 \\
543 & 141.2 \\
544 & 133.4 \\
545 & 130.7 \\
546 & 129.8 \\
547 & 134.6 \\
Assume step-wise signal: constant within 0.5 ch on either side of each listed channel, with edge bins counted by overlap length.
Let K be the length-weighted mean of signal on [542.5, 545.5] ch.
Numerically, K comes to 135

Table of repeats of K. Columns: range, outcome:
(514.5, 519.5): 187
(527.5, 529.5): 176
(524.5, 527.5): 191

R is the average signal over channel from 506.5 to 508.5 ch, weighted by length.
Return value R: 186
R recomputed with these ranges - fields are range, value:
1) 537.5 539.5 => 165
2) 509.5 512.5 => 185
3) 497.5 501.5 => 195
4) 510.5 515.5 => 192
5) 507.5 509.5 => 168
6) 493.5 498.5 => 217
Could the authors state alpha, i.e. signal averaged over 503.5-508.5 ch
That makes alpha 188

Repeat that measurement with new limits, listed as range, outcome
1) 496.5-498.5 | 206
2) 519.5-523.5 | 184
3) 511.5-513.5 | 191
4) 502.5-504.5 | 188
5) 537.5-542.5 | 152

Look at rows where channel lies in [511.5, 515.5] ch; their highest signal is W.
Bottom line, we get 199.7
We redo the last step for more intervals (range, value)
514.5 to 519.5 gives 196.1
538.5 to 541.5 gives 166.9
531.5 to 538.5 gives 191.9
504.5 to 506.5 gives 192.4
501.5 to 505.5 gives 193.5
